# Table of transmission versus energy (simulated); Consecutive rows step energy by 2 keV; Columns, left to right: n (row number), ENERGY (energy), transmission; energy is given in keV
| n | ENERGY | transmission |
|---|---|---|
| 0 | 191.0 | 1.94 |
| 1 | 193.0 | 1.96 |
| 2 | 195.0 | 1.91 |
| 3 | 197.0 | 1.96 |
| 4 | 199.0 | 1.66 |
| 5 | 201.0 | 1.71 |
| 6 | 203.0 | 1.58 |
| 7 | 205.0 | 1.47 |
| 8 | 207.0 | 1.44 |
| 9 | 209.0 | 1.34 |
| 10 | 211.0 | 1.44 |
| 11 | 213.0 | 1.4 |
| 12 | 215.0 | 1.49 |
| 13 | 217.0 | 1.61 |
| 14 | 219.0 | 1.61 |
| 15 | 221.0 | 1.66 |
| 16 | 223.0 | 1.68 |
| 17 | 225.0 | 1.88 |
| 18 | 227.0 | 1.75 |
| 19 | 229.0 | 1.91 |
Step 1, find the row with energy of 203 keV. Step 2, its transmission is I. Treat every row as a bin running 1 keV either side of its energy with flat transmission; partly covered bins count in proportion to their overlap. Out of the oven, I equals 1.58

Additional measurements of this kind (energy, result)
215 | 1.49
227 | 1.75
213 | 1.4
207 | 1.44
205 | 1.47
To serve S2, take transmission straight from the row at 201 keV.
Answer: 1.71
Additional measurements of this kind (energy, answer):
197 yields 1.96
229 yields 1.91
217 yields 1.61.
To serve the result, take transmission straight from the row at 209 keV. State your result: 1.34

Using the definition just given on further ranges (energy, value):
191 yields 1.94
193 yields 1.96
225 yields 1.88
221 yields 1.66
